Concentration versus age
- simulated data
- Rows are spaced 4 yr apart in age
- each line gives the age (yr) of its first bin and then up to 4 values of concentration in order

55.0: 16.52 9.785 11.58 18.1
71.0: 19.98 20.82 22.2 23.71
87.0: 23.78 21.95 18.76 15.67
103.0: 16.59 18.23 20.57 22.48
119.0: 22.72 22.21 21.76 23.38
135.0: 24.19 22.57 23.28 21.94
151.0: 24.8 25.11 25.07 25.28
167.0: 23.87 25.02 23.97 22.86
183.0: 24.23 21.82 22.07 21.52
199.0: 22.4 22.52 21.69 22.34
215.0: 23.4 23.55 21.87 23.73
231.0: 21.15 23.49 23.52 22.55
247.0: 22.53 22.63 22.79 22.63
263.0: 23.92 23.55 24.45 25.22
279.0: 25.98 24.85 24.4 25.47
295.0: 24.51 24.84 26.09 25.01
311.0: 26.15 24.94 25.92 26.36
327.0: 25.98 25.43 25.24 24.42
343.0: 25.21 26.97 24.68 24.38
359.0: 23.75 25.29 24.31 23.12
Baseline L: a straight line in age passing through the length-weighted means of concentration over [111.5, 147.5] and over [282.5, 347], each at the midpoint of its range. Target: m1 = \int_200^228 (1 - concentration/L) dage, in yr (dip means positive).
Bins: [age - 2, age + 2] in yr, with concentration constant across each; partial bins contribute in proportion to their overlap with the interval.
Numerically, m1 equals 1.4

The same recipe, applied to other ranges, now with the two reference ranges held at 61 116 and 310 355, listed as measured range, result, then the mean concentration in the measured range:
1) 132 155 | -2.9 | 23.5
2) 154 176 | -3.4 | 24.7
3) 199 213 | 0.1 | 22.2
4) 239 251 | 0.3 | 22.7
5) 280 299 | -0.3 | 24.9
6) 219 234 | 0.3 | 22.5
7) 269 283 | -0.6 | 25.2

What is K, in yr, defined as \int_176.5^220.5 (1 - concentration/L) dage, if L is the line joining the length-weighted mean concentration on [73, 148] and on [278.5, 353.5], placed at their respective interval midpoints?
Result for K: 1.0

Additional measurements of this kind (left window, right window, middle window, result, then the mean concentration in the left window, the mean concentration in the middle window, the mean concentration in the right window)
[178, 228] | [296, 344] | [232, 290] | 0.7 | 22.6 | 23.7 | 25.5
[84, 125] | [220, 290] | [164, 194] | -2.0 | 20.4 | 23.4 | 23.5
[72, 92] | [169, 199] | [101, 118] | 2.2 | 22.4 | 19.7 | 23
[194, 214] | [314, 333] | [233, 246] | 0.1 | 22.2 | 23.1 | 25.8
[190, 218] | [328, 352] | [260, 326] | -2.0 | 22.3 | 25.1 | 25.4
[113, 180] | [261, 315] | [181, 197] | 1.1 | 23.6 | 22.4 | 25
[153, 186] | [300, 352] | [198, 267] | 5.7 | 24.3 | 22.8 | 25.6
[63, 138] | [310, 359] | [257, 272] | 0.3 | 20.7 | 23.6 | 25.4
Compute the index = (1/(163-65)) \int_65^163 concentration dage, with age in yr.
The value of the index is 21.7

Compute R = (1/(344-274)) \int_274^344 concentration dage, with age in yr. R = 25.3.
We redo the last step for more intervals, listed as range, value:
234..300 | 24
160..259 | 23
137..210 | 23.3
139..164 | 24.1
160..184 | 24.2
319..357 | 25.4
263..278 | 24.4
